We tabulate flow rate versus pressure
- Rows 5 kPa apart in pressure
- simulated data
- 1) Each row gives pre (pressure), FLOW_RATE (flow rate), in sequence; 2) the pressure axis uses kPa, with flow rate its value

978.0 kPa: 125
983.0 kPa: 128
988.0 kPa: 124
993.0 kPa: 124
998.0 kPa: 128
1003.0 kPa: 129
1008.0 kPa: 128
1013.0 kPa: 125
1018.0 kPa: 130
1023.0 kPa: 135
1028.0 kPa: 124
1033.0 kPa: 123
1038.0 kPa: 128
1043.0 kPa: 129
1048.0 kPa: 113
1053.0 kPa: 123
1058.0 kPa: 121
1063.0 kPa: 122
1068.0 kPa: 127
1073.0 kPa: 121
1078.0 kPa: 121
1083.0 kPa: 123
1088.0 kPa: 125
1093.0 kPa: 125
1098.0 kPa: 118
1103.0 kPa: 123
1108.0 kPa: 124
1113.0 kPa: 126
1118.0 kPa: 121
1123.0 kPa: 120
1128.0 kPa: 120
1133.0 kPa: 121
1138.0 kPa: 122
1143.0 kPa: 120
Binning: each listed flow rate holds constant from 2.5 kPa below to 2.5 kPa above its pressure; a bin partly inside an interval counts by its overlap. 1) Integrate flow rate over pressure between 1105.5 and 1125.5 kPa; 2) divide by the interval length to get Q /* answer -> 123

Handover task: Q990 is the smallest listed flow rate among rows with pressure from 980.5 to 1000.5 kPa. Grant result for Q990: 124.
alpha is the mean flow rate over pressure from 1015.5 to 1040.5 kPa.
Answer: 128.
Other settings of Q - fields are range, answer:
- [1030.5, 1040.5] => 126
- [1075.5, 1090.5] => 123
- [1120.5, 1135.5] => 120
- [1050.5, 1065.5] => 122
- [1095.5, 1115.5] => 123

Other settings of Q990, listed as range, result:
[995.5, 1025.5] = 125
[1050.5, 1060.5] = 121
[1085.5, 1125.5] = 118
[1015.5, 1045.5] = 123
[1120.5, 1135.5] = 120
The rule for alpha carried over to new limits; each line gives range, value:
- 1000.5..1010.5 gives 128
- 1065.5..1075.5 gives 124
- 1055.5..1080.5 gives 122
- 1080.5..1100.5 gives 123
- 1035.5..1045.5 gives 128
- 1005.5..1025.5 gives 130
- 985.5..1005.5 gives 126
